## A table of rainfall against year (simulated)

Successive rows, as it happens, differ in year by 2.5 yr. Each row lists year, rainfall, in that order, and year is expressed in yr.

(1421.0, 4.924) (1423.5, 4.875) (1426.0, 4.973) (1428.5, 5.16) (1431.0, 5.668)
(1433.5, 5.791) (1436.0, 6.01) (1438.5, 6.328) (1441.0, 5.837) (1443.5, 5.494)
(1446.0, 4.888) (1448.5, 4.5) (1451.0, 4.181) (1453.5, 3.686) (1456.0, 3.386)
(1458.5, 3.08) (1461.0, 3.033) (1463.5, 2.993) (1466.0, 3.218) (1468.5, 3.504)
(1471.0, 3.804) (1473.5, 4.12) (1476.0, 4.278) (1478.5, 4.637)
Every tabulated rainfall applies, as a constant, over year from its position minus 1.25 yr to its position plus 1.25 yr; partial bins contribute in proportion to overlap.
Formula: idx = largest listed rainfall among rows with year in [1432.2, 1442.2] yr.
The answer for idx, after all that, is 6.328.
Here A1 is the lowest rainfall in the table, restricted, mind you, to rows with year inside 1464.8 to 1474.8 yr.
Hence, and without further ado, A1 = 3.218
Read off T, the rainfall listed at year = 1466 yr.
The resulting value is 3.218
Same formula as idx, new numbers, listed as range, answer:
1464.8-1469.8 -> 3.504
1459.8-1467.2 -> 3.218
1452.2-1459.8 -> 3.686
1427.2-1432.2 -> 5.668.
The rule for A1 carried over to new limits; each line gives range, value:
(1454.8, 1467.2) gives 2.993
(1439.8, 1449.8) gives 4.5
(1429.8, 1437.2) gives 5.668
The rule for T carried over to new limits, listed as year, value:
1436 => 6.01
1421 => 4.924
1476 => 4.278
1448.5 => 4.5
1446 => 4.888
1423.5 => 4.875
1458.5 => 3.08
